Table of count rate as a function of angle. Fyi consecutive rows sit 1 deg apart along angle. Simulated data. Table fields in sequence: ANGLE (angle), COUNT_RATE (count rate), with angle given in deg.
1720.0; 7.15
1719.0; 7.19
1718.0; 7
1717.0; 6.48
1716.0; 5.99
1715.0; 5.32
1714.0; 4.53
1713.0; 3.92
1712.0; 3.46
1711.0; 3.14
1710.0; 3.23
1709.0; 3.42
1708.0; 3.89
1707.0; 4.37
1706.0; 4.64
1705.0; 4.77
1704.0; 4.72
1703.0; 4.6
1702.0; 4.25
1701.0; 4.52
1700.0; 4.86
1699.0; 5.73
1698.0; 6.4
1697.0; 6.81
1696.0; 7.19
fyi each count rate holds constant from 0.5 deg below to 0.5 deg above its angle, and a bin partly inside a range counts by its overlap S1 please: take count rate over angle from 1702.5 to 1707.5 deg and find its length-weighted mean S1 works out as 4.62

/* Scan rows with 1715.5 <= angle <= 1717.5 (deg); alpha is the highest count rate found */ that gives 6.48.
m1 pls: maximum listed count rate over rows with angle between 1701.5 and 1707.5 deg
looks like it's 4.77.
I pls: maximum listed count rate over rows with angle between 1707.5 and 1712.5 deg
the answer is 3.89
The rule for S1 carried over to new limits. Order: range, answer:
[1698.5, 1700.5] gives 5.29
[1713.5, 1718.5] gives 5.86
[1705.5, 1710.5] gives 3.91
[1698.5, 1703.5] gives 4.79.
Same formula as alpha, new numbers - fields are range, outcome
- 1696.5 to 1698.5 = 6.81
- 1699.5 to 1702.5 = 4.86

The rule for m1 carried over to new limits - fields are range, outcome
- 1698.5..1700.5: 5.73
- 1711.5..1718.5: 7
